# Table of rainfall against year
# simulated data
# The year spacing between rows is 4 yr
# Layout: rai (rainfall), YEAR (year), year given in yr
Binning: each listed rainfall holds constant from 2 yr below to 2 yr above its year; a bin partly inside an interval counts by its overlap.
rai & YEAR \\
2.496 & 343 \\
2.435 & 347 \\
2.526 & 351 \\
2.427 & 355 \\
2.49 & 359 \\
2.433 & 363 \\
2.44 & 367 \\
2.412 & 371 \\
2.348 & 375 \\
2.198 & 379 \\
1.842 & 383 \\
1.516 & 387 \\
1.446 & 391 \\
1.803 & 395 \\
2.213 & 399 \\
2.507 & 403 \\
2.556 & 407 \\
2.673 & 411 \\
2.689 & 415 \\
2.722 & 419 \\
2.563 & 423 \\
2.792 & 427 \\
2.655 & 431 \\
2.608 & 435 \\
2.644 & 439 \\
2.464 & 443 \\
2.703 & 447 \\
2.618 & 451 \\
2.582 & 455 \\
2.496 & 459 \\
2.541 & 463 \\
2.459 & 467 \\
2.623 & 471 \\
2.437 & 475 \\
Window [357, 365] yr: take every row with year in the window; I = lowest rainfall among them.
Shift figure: 2.433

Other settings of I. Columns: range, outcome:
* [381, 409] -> 1.446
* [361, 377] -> 2.348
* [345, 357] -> 2.427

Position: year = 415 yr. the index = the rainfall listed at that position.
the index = 2.689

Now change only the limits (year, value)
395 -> 1.803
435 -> 2.608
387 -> 1.516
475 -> 2.437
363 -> 2.433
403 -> 2.507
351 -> 2.526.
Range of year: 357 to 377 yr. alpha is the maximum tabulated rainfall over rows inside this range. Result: 2.49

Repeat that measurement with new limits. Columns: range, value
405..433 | 2.792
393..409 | 2.556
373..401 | 2.348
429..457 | 2.703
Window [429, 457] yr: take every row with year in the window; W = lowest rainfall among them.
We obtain 2.464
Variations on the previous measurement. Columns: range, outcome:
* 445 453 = 2.618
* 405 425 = 2.556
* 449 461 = 2.496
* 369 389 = 1.516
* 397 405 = 2.213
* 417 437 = 2.563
